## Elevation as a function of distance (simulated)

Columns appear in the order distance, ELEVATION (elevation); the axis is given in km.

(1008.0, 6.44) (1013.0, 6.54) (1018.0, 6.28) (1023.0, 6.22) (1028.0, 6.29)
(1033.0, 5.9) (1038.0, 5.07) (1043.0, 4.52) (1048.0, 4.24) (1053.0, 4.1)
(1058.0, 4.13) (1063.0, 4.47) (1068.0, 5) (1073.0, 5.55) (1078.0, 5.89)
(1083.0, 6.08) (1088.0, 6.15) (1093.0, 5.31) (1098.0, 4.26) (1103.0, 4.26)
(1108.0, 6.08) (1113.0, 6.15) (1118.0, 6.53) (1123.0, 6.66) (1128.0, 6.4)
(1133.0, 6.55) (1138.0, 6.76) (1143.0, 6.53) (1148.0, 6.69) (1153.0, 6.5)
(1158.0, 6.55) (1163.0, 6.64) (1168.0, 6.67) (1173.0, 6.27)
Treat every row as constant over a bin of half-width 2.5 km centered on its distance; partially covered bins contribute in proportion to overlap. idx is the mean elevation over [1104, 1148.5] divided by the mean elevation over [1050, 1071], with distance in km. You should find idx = 1.4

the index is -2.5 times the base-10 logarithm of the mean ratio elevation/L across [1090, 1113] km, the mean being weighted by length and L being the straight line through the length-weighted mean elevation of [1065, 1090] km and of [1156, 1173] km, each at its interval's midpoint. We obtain 0.16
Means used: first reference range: 5.7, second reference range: 6.57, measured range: 5.13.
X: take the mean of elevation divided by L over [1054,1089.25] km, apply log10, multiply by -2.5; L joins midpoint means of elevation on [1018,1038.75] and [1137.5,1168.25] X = 0.184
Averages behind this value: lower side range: 5.99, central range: 5.24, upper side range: 6.61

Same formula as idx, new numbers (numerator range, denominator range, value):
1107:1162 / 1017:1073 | 1.28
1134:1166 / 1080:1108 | 1.25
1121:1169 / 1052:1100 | 1.28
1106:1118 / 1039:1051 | 1.39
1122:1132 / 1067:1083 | 1.16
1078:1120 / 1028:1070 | 1.18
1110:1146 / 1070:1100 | 1.17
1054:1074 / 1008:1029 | 0.74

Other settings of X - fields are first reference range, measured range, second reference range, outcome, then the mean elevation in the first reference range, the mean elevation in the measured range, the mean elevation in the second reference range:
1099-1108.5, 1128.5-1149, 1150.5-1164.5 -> -0.113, 4.83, 6.61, 6.56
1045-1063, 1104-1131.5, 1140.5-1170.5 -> -0.099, 4.21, 6.26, 6.6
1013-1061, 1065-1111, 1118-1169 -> 0.095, 5.26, 5.4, 6.59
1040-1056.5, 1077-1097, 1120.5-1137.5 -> -0.071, 4.3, 5.74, 6.56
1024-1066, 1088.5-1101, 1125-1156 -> 0.156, 4.89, 4.98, 6.57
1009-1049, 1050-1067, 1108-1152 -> 0.352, 5.72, 4.3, 6.51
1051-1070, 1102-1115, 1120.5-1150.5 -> 0.040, 4.42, 5.61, 6.6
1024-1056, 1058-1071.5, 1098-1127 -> 0.139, 5.06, 4.68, 5.82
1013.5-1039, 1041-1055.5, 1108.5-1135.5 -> 0.392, 6.05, 4.28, 6.43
